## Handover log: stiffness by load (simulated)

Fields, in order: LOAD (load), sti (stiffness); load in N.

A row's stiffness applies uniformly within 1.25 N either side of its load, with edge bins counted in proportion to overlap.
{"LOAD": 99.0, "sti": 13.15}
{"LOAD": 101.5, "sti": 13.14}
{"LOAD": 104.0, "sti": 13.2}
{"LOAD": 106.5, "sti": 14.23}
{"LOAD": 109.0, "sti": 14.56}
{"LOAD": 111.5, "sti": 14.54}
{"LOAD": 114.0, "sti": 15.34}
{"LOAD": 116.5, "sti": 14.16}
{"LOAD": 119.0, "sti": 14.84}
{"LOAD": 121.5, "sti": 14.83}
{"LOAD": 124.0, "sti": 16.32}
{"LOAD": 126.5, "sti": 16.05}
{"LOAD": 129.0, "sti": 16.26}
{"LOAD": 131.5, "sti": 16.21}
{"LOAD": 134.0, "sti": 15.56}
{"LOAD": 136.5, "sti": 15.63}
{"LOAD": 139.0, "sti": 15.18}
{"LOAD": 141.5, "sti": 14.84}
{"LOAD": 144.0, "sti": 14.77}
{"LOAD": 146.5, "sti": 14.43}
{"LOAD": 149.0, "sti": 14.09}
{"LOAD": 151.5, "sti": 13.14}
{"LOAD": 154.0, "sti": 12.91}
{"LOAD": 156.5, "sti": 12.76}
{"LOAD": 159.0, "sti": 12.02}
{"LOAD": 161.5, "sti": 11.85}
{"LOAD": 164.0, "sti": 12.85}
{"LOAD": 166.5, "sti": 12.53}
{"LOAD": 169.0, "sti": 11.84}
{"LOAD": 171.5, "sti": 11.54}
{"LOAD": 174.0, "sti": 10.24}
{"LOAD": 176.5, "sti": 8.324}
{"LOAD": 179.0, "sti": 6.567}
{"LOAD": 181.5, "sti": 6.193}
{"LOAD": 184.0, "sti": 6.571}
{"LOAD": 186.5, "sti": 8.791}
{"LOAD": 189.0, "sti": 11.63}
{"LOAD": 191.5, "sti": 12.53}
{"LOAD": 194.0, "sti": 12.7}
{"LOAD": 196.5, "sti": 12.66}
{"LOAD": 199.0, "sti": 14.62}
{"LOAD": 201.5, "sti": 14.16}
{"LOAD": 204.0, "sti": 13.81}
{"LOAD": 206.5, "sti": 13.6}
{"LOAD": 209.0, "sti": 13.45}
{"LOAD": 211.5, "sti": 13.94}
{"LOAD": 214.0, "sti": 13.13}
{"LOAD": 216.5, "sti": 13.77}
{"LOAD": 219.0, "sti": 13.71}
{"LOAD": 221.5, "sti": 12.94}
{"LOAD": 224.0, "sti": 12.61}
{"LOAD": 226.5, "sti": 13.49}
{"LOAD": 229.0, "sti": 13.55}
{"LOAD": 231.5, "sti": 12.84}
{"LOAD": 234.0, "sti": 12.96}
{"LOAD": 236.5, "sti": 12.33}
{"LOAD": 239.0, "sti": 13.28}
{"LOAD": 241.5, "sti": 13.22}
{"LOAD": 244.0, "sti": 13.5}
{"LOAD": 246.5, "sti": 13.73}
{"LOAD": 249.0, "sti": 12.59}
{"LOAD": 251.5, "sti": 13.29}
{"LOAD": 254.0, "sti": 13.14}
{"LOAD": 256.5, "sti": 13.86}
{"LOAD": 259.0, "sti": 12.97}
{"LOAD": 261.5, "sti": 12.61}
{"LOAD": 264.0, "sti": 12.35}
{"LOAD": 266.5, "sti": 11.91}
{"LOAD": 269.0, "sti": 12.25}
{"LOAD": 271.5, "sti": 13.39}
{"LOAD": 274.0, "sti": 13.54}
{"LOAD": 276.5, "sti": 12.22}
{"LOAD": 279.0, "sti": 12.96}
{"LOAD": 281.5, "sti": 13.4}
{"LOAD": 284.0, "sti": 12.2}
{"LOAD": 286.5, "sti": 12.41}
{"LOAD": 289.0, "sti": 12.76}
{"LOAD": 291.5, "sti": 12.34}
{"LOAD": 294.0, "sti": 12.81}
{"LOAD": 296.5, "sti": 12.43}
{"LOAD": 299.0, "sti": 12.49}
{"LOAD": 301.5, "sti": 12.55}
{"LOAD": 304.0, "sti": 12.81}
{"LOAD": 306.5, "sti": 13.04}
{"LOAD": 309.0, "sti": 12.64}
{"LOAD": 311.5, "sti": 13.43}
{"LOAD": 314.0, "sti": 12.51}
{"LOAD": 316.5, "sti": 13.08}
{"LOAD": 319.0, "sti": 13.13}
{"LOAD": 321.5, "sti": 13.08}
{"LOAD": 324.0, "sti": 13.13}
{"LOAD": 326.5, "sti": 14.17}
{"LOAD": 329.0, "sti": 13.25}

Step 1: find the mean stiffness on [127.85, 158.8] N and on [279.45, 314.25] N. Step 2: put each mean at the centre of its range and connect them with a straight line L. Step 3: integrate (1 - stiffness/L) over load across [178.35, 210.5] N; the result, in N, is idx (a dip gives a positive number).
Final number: 5.7 N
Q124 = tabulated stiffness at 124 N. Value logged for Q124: 16.32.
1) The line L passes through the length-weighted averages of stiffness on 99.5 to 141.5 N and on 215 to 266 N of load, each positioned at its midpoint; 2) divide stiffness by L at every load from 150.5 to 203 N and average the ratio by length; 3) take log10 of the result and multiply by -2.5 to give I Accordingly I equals 0.24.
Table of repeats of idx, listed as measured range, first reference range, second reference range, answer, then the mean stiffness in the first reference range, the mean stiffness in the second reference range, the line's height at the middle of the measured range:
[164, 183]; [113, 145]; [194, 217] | 6.09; 15.4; 13.6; 14.4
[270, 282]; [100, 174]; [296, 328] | 0.12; 14.1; 13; 13.2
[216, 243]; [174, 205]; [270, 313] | -3.87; 10.7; 12.8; 11.5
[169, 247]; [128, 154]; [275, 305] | 9.61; 14.9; 12.6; 13.9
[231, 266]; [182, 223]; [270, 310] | -1.09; 12.5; 12.7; 12.6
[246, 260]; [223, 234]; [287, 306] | -0.34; 13.1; 12.6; 12.9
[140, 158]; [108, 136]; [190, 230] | 1.12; 15.3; 13.4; 14.8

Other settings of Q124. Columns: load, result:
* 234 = 12.96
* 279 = 12.96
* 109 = 14.56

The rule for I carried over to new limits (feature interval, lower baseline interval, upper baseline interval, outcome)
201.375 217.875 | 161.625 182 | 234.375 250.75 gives -0.16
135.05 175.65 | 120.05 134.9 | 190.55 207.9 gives 0.14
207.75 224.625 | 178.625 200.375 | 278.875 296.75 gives -0.21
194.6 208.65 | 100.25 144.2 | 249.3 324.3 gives 0.02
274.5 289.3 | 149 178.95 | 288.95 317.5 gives -0.01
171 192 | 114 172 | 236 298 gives 0.47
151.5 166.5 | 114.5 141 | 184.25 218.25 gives 0.15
